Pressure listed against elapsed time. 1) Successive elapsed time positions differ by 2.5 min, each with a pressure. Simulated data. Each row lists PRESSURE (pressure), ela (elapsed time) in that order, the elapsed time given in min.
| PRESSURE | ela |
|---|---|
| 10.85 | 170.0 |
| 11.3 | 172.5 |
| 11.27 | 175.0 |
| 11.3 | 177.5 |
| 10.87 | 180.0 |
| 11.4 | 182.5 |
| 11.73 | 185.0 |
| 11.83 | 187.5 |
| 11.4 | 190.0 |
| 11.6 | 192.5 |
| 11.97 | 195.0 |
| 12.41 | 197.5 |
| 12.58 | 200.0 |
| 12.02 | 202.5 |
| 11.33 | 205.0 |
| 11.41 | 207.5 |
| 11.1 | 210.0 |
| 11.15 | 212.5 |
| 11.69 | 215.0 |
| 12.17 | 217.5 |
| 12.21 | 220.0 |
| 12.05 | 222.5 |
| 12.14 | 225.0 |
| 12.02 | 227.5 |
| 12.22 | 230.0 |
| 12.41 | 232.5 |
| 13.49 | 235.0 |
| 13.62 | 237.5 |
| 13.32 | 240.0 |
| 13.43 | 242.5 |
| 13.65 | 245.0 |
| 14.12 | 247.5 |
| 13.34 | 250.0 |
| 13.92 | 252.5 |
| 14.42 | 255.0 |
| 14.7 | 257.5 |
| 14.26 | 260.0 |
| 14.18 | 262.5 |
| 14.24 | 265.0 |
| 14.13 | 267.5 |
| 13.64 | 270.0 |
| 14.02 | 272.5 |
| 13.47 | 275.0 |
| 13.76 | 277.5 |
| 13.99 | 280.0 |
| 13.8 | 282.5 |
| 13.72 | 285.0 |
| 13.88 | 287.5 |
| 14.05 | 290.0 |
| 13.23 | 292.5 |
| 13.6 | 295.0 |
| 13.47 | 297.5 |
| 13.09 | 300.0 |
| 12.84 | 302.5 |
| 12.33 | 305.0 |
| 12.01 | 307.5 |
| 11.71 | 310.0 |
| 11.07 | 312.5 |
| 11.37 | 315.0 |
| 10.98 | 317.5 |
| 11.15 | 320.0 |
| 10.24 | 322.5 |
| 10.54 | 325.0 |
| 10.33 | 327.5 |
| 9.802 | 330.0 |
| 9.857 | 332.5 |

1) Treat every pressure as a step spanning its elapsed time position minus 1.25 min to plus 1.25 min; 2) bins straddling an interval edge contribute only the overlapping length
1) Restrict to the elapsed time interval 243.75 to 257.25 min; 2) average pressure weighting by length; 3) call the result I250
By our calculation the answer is 13.9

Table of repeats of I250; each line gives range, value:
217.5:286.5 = 13.5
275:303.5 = 13.6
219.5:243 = 12.7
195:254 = 12.5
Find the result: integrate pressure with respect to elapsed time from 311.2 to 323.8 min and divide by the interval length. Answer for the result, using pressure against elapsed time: 11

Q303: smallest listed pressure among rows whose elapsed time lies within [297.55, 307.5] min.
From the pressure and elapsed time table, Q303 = 12.01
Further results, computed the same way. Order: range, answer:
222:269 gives 12.02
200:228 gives 11.1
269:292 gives 13.47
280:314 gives 11.07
